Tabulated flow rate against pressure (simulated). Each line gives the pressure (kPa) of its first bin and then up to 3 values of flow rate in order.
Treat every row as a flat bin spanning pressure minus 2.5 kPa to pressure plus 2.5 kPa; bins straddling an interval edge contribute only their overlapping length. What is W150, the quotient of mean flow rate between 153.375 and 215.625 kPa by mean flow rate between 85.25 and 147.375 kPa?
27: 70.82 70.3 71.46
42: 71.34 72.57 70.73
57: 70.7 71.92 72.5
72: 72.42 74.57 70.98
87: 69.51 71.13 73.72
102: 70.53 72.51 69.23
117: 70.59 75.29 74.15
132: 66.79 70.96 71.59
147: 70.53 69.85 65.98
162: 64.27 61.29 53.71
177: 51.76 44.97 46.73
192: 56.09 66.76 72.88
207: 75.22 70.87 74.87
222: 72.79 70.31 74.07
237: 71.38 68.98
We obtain 0.86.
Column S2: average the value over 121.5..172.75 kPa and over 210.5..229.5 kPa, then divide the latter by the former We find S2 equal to 1.07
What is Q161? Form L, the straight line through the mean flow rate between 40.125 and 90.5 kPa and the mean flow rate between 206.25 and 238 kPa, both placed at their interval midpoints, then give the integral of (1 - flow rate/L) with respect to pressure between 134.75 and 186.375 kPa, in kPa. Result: 7.4 kPa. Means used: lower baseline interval 71.7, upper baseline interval 72.7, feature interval 61.9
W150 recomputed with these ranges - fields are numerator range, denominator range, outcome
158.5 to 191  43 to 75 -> 0.76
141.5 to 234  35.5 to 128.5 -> 0.90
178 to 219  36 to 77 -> 0.88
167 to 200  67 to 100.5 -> 0.75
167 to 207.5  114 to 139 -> 0.81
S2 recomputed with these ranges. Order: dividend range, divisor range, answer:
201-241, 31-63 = 1.02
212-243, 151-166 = 1.10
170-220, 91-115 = 0.86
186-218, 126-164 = 0.96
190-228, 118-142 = 0.98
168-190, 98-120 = 0.71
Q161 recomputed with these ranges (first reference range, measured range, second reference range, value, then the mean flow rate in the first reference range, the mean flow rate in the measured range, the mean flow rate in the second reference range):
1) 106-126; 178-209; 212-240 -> 5.4 kPa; 72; 59.8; 72.5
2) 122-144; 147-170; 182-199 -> -0.6 kPa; 71.4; 65.7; 54.5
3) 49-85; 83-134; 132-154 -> -0.2 kPa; 71.9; 71.4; 70.3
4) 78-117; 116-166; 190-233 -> 0.8 kPa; 71.2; 69.7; 70.5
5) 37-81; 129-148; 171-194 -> -3.9 kPa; 72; 70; 50.3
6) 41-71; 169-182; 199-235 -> 3.8 kPa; 71.7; 51.6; 72.9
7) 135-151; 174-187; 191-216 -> 4.0 kPa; 70.9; 48.3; 69.5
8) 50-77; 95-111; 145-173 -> -0.7 kPa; 71.9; 71.9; 64.7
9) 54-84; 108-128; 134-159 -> -0.4 kPa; 72.2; 72.2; 69.8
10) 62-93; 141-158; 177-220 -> -0.8 kPa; 71.9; 69.6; 63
